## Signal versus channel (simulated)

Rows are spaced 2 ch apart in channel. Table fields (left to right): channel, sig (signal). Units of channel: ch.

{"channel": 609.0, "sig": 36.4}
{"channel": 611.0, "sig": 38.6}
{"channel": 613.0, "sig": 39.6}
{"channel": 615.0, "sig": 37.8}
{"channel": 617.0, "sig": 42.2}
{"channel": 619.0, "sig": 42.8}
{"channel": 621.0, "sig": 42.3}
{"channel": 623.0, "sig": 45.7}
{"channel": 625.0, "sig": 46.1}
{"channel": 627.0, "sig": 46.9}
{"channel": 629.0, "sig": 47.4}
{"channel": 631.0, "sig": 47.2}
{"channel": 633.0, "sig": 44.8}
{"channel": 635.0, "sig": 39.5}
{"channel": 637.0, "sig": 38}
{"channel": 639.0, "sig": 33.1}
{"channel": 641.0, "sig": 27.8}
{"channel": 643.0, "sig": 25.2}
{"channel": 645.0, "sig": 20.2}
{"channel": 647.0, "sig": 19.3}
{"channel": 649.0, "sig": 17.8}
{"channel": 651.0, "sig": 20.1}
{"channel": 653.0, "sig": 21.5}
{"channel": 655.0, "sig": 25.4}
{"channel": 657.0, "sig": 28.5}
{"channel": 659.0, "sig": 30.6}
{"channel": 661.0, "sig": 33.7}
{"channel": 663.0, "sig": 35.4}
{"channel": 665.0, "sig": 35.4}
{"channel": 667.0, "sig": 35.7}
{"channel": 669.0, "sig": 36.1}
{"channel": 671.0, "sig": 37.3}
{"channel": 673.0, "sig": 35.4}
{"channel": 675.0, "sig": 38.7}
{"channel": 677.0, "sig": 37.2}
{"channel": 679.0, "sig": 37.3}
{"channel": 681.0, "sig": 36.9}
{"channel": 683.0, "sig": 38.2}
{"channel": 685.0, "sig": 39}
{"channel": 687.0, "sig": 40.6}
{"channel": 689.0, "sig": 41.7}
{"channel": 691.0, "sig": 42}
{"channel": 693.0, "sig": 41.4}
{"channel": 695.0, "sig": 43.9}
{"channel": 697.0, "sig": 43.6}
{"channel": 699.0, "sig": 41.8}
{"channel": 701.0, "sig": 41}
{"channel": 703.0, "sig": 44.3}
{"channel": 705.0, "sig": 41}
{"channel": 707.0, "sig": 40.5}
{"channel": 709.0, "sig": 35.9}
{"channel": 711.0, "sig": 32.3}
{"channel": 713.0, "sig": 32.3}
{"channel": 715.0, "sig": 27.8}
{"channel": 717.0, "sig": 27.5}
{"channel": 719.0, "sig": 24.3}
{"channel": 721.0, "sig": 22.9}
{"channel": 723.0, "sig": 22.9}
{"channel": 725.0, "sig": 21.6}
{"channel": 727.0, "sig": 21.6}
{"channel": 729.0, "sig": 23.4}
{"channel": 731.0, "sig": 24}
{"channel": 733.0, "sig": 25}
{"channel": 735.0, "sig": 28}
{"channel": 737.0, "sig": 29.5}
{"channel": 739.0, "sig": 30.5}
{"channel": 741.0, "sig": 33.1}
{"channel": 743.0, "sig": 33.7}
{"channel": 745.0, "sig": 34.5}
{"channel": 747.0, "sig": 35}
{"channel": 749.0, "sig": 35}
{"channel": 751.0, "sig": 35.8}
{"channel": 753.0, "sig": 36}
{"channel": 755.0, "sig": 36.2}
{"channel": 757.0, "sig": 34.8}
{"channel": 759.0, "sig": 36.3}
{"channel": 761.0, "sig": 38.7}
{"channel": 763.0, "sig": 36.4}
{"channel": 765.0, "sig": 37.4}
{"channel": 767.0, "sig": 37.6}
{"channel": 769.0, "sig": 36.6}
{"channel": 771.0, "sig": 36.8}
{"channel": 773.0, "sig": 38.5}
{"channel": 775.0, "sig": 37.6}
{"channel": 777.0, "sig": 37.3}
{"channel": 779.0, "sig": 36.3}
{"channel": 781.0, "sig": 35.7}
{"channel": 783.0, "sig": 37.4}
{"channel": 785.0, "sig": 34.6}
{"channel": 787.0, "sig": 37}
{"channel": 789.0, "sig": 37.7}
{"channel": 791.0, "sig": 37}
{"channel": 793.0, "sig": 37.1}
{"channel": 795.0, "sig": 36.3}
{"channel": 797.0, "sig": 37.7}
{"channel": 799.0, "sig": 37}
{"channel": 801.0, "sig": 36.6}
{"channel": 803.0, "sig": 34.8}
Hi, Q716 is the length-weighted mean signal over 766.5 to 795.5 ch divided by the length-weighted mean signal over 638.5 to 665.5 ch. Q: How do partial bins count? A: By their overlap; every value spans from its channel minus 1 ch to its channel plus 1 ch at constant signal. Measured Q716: 1.40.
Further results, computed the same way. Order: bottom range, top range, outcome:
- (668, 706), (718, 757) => 0.73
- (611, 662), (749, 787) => 1.06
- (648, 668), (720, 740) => 0.88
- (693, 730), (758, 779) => 1.13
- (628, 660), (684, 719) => 1.26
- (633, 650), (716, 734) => 0.83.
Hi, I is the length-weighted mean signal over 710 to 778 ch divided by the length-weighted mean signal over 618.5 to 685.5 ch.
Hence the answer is 0.9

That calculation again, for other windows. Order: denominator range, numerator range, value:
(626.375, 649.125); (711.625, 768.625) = 0.90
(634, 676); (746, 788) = 1.21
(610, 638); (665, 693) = 0.89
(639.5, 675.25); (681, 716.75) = 1.34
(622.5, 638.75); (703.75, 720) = 0.75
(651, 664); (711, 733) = 0.88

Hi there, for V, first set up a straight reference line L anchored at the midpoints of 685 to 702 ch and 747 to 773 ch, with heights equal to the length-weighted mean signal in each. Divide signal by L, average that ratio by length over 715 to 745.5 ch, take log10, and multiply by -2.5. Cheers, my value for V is 0.40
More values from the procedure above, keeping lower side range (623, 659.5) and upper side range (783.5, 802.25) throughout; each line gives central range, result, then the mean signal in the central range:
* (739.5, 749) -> 0.045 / 34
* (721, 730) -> 0.480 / 22.4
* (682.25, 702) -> -0.213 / 41.4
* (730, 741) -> 0.251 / 27.9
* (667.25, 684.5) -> -0.110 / 37.1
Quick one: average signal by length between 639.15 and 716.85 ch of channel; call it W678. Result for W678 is 34.2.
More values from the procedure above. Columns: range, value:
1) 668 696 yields 39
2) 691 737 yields 32.3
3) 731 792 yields 35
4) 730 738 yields 26.6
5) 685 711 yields 41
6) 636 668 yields 28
